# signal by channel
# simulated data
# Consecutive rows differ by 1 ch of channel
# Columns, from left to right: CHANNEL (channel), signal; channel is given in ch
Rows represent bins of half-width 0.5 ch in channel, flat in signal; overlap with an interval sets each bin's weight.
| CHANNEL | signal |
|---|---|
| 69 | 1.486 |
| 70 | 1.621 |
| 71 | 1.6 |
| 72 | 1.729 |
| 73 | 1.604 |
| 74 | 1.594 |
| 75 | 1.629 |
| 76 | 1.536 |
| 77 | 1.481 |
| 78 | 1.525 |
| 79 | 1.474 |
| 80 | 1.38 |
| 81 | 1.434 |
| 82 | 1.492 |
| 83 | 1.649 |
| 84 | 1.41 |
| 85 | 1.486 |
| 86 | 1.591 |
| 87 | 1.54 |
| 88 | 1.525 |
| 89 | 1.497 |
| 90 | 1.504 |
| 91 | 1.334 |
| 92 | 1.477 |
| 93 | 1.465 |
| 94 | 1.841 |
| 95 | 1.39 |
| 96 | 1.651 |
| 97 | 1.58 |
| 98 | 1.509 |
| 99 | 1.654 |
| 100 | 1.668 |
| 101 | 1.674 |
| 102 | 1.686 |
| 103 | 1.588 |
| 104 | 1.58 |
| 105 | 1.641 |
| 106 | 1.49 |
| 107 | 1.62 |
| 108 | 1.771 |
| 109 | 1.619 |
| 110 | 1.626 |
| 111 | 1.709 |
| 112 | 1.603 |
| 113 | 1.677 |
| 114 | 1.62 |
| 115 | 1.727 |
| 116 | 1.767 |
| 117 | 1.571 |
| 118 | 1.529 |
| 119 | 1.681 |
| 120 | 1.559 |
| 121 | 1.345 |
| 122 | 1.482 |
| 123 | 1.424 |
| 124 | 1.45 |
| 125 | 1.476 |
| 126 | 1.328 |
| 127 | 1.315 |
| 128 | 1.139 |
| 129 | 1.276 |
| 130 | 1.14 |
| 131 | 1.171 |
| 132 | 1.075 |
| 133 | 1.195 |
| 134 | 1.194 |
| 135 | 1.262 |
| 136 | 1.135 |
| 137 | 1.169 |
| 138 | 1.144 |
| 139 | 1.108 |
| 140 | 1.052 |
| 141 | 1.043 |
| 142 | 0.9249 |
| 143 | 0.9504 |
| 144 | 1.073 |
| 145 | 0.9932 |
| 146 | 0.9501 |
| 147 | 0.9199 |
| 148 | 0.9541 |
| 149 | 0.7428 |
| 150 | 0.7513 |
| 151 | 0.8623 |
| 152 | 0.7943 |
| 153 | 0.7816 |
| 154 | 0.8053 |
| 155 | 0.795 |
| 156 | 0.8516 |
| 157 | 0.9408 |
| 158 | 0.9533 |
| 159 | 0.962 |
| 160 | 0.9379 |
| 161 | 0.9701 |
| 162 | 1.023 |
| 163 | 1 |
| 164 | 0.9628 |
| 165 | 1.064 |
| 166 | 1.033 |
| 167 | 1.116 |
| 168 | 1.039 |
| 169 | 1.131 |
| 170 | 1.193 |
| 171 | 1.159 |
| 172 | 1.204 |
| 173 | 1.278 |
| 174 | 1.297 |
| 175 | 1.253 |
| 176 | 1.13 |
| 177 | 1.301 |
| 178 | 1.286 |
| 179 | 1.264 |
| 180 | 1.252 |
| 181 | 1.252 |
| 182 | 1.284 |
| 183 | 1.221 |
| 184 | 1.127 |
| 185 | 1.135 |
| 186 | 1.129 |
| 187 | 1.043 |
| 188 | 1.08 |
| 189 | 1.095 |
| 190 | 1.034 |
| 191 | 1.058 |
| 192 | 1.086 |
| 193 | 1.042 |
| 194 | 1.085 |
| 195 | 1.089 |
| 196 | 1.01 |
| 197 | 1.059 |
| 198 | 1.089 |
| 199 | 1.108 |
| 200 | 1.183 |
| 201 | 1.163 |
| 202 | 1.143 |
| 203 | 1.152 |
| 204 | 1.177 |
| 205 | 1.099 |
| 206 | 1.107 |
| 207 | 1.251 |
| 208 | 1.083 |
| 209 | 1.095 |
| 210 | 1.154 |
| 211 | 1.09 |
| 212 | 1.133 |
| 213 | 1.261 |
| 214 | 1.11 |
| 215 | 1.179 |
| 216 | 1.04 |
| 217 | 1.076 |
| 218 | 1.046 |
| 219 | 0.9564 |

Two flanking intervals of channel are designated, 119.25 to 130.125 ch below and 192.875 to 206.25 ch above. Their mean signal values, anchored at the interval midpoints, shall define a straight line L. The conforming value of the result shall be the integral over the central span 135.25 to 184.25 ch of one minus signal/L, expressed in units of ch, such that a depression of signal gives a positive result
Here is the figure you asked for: 7.6 ch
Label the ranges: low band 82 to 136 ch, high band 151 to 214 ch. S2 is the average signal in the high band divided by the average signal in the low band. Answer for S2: 0.7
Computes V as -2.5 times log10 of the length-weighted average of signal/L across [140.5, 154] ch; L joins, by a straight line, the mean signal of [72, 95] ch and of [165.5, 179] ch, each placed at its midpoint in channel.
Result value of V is 0.39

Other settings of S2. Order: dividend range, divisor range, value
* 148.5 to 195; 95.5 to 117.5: 0.65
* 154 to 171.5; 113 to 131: 0.69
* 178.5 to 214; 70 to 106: 0.73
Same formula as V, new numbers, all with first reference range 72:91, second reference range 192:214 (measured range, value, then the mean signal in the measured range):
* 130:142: 0.18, 1.13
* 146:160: 0.43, 0.861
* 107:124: -0.14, 1.6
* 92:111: -0.11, 1.61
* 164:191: 0.04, 1.16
